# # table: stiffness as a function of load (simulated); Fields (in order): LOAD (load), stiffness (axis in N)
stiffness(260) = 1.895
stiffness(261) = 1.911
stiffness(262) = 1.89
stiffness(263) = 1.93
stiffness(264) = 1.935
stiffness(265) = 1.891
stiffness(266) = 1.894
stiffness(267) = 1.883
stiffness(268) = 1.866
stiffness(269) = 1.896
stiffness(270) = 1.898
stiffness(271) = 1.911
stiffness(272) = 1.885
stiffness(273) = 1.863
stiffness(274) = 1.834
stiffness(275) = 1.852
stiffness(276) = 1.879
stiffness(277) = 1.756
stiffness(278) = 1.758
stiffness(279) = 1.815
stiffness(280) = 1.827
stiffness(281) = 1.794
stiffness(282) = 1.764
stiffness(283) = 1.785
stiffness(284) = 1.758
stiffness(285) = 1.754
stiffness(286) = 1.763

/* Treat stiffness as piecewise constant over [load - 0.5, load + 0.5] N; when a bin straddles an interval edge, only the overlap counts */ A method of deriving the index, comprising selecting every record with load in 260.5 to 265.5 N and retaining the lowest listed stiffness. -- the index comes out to 1.89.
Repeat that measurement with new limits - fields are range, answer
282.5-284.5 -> 1.758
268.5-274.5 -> 1.834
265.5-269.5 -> 1.866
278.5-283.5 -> 1.764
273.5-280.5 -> 1.756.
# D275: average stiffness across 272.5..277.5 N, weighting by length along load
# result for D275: 1.84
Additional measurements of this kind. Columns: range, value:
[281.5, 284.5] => 1.77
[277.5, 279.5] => 1.79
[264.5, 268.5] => 1.88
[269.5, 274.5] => 1.88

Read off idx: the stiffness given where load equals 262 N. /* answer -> 1.89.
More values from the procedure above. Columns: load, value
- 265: 1.891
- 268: 1.866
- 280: 1.827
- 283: 1.785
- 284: 1.758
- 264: 1.935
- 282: 1.764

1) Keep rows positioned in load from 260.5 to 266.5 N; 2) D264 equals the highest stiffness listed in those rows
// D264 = 1.935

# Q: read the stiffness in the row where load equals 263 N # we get 1.93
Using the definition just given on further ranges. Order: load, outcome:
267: 1.883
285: 1.754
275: 1.852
